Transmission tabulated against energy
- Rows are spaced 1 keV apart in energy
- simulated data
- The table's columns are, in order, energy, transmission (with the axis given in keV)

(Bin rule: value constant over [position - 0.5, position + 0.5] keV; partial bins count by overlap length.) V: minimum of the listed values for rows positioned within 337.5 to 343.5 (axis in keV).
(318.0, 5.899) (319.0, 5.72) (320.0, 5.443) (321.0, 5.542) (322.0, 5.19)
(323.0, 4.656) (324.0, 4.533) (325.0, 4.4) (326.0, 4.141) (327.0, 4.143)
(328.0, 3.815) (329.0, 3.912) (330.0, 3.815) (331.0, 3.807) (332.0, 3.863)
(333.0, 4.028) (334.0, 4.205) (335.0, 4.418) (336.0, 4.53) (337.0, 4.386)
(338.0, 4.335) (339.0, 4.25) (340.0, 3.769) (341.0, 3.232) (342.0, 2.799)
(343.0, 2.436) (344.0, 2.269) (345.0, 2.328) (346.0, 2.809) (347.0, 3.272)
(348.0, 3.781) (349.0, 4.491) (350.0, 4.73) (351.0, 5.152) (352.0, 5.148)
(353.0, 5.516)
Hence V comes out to 2.436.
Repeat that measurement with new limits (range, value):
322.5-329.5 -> 3.815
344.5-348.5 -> 2.328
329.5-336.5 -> 3.807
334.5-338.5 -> 4.335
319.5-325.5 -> 4.4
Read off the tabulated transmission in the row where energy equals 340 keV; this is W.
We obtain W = 3.769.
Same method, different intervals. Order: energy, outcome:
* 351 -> 5.152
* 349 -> 4.491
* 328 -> 3.815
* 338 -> 4.335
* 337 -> 4.386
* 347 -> 3.272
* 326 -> 4.141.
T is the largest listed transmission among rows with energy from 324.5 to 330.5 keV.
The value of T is 4.4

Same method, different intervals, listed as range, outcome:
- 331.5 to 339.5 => 4.53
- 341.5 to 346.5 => 2.809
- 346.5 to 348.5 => 3.781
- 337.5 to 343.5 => 4.335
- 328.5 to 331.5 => 3.912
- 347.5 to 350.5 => 4.73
